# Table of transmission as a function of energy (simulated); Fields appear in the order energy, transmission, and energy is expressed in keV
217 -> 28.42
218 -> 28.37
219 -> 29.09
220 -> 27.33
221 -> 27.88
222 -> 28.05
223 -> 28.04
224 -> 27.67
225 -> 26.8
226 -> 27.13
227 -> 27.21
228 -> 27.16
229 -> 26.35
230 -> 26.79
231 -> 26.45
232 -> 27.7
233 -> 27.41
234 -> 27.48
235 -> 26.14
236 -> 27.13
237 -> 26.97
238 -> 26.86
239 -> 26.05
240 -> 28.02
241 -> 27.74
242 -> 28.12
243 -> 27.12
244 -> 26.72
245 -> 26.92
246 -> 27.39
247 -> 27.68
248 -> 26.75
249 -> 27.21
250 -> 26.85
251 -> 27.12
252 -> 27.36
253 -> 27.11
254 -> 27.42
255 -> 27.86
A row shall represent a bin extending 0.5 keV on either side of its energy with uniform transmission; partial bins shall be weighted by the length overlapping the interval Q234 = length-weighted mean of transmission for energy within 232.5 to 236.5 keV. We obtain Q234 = 27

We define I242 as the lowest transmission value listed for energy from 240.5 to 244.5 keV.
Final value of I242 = 26.72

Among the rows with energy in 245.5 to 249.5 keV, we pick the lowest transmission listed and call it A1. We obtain 26.75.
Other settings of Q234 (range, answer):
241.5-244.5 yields 27.3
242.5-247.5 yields 27.2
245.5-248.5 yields 27.3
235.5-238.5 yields 27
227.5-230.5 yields 26.8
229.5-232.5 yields 27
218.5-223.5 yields 28.1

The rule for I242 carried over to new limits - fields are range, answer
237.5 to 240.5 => 26.05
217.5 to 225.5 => 26.8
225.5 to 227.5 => 27.13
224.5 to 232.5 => 26.35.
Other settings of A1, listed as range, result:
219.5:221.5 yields 27.33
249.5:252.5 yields 26.85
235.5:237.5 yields 26.97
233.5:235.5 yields 26.14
